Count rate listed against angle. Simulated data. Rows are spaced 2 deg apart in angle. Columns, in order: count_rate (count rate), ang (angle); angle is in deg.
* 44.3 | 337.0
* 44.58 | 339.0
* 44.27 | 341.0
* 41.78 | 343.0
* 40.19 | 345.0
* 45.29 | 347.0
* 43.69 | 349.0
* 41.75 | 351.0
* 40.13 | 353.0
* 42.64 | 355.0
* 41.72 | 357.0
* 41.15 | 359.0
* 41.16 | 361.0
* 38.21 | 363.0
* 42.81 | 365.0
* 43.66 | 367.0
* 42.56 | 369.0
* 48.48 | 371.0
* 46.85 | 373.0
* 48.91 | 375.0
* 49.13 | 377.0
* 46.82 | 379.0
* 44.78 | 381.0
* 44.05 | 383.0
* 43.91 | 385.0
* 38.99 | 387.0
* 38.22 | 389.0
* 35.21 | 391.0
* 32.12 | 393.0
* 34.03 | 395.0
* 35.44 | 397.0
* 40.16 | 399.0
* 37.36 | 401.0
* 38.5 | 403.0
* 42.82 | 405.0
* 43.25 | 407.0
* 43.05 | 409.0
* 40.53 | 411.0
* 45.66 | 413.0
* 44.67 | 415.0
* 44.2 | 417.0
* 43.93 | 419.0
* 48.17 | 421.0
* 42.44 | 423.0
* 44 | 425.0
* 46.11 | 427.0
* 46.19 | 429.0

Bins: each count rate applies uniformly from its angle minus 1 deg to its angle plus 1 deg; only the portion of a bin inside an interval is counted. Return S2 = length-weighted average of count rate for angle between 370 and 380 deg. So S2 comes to 48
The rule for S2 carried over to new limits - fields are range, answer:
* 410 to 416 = 43.6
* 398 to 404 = 38.7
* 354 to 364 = 41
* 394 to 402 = 36.7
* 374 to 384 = 46.7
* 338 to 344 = 43.5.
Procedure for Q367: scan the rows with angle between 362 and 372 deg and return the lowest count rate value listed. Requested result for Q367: 38.21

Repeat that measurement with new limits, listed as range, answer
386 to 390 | 38.22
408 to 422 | 40.53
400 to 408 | 37.36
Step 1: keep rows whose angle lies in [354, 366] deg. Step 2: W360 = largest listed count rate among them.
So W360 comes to 42.81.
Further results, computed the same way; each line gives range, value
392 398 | 35.44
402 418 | 45.66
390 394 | 35.21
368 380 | 49.13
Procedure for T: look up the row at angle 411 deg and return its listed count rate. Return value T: 40.53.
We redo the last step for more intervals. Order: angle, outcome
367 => 43.66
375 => 48.91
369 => 42.56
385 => 43.91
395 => 34.03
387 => 38.99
